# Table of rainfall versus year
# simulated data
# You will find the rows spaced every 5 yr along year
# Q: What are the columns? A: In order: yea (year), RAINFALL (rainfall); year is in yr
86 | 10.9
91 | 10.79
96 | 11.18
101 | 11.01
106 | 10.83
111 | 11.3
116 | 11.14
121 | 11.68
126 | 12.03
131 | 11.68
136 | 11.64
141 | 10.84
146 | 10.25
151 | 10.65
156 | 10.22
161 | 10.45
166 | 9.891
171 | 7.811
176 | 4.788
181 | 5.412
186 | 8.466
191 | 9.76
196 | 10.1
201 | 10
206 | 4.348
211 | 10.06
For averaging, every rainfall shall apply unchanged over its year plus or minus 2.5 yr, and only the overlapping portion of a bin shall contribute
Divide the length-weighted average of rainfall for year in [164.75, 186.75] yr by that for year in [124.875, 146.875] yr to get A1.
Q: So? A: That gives 0.6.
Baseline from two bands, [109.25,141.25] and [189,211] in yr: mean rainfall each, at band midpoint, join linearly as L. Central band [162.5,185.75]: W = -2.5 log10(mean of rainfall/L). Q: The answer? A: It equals 0.31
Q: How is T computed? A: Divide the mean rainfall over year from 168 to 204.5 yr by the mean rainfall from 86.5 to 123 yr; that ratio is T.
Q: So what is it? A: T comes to 0.72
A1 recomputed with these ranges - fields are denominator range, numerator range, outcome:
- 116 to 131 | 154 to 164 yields 0.88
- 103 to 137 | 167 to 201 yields 0.70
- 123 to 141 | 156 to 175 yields 0.78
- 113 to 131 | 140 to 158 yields 0.90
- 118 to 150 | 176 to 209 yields 0.69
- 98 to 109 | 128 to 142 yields 1.05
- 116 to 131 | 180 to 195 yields 0.71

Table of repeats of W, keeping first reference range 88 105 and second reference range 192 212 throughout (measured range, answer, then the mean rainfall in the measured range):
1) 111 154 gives -0.108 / 11.2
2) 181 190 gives 0.146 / 7.83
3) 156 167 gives -0.077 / 10.2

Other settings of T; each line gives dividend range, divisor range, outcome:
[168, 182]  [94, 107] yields 0.56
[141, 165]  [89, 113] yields 0.94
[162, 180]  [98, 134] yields 0.66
